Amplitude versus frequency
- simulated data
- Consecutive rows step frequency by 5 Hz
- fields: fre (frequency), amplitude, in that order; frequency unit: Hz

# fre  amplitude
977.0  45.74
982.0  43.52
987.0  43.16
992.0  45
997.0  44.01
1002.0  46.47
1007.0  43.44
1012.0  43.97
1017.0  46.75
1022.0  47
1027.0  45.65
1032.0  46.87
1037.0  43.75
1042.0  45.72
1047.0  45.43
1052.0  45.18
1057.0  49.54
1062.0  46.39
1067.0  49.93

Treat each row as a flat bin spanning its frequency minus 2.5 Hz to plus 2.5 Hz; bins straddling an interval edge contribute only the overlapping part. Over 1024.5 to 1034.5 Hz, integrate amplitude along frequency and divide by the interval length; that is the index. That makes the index 46.3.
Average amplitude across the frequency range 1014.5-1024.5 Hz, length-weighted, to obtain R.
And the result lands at 46.9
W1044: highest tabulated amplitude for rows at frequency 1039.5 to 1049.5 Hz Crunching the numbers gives 45.72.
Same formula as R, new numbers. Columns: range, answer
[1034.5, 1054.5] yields 45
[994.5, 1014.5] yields 44.5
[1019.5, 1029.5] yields 46.3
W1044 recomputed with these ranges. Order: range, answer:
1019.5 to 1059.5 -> 49.54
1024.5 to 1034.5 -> 46.87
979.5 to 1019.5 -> 46.75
